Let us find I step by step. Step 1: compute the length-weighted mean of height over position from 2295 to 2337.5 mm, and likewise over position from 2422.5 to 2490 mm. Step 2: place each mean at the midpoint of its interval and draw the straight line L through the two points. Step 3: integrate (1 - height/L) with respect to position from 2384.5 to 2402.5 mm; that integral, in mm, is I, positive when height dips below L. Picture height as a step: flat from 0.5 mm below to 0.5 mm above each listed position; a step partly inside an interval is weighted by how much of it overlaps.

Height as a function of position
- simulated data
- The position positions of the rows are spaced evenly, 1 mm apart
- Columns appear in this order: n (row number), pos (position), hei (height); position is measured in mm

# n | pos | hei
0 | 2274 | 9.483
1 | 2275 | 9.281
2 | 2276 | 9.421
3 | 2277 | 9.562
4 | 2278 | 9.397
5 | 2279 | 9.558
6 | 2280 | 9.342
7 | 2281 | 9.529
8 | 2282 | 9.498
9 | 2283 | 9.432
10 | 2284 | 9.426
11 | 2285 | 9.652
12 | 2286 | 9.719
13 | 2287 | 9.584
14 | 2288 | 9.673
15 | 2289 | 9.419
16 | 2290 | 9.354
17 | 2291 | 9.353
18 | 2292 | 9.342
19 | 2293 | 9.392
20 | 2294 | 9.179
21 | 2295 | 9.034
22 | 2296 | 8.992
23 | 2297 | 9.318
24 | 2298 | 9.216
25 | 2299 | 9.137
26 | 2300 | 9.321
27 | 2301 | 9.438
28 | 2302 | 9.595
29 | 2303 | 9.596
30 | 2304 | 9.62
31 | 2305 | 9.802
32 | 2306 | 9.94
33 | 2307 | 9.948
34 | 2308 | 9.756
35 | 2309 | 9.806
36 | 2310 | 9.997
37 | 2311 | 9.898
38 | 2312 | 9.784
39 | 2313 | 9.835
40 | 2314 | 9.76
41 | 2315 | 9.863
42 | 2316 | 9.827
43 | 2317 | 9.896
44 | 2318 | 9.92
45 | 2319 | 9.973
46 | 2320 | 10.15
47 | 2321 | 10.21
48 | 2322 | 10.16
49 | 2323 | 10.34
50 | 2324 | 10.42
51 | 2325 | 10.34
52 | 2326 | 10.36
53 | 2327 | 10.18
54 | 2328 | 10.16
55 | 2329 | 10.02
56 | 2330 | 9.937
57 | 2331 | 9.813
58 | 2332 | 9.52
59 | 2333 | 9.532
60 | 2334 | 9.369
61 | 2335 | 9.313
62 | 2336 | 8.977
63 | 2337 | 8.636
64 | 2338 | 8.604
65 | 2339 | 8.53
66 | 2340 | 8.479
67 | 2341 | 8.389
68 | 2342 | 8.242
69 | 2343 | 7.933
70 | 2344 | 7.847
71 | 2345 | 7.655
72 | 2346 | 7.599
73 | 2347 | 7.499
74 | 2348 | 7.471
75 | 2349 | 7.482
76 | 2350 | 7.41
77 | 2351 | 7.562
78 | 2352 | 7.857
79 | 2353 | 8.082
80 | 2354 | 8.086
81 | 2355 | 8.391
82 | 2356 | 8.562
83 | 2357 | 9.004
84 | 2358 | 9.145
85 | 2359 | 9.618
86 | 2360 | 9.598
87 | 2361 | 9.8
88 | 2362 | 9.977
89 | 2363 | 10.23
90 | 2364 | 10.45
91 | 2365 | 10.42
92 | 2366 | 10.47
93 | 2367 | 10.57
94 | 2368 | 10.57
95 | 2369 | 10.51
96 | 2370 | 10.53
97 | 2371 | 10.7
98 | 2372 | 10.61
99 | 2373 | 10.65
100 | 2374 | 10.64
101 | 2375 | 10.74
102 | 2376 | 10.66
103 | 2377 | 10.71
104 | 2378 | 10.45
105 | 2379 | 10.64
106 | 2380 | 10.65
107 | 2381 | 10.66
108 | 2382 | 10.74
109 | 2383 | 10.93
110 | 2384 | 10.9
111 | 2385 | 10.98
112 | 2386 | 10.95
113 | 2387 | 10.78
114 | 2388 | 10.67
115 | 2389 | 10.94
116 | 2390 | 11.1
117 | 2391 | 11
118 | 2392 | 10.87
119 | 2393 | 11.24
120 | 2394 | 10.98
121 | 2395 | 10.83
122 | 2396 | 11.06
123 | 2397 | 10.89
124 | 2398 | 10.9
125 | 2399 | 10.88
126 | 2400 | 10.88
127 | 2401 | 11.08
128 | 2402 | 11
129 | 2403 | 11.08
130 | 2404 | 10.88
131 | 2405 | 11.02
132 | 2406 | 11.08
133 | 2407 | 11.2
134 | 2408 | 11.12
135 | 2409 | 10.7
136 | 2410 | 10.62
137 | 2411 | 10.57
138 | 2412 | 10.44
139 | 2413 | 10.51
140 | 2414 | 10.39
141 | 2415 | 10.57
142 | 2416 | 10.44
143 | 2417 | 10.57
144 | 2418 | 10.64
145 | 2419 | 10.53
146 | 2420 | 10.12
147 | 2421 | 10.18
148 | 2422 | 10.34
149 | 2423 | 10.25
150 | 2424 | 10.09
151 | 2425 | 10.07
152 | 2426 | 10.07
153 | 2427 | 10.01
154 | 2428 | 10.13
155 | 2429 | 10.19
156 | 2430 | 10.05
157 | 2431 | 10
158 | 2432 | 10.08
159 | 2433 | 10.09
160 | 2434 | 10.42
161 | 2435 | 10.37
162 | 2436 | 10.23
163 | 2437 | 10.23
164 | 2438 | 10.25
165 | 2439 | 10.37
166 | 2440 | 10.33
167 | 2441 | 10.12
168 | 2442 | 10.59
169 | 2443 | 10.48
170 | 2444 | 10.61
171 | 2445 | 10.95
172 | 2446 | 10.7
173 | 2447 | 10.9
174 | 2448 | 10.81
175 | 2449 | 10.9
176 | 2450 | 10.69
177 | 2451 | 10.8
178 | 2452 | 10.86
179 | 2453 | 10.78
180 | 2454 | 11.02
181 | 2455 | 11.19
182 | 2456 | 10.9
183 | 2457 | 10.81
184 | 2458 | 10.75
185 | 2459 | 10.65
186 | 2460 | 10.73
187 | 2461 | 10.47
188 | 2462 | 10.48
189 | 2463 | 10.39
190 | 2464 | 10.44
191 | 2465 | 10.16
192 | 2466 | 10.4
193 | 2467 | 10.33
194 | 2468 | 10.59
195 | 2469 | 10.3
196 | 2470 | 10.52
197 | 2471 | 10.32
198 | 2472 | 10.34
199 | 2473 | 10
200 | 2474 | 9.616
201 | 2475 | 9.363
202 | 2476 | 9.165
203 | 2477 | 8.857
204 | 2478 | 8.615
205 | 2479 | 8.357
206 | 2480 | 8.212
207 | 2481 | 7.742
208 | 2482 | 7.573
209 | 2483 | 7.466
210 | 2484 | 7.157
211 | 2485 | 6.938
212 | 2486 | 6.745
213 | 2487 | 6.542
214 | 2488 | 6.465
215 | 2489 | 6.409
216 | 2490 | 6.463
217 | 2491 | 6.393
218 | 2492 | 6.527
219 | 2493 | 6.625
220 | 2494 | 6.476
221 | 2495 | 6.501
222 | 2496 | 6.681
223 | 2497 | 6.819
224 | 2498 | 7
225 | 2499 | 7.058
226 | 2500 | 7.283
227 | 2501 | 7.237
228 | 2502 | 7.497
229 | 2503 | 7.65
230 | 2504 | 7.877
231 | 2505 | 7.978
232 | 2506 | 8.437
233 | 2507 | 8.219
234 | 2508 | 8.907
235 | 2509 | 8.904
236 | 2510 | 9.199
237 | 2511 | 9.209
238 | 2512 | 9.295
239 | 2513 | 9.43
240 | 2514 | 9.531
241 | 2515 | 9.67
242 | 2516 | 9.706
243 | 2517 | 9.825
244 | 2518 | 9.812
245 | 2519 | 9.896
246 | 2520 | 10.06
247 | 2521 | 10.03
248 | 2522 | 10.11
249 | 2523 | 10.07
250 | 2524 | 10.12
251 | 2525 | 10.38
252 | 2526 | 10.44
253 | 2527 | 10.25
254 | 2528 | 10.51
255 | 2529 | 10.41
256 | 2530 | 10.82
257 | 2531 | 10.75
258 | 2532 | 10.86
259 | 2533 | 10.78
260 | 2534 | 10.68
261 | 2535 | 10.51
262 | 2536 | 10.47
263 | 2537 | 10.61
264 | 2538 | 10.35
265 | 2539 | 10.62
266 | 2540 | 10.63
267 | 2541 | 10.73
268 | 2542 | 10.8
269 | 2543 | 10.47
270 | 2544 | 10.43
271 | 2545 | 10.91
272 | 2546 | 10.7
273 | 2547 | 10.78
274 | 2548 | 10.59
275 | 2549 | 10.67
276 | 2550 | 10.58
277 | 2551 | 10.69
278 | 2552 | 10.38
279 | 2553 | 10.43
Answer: -2.2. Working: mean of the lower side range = 9.75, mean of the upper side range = 9.8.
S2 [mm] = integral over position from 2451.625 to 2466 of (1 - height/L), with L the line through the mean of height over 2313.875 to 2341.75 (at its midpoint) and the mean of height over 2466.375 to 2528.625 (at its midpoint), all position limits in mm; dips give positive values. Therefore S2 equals -3.0 mm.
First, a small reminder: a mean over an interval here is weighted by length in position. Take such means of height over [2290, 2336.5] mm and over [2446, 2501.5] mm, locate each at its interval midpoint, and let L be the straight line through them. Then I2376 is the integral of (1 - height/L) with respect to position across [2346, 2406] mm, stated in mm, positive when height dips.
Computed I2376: -4.6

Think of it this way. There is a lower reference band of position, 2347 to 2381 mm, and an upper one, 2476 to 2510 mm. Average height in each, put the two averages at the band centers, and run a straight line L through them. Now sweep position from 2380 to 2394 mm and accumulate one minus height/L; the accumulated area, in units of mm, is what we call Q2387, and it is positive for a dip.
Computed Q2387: -2.5 mm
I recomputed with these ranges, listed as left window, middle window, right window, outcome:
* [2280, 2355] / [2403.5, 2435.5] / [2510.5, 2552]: -2.17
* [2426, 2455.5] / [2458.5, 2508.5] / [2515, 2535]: 9.65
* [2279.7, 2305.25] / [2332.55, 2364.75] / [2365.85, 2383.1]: 5.14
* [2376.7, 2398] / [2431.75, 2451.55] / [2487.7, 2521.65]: -1.90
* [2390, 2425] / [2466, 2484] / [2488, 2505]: -3.13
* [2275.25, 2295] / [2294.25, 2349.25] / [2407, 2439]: 1.83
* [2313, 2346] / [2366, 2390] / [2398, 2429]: -1.46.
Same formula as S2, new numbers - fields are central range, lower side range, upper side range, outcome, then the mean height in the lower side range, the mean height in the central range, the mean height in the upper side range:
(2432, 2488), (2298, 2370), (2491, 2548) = -3.2 mm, 9.36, 9.87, 9.33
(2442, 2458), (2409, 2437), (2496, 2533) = -1.4 mm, 10.3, 10.8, 9.19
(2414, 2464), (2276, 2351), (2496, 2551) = -4.9 mm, 9.34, 10.5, 9.66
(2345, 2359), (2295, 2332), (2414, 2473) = 2.7 mm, 9.83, 8.06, 10.5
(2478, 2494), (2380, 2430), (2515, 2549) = 5.2 mm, 10.7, 7.07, 10.4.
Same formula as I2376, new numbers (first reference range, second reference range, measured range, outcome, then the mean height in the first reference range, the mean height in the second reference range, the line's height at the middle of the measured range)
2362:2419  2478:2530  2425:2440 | -0.5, 10.7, 8.34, 9.86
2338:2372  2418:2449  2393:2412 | -2.2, 8.95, 10.3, 9.79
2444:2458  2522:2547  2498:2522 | 4.1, 10.9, 10.5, 10.6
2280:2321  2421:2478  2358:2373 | -0.5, 9.6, 10.3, 9.93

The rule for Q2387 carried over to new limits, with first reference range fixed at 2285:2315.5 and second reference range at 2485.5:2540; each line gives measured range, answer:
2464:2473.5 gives -1.4 mm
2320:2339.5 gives -0.5 mm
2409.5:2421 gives -1.6 mm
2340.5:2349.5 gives 1.5 mm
